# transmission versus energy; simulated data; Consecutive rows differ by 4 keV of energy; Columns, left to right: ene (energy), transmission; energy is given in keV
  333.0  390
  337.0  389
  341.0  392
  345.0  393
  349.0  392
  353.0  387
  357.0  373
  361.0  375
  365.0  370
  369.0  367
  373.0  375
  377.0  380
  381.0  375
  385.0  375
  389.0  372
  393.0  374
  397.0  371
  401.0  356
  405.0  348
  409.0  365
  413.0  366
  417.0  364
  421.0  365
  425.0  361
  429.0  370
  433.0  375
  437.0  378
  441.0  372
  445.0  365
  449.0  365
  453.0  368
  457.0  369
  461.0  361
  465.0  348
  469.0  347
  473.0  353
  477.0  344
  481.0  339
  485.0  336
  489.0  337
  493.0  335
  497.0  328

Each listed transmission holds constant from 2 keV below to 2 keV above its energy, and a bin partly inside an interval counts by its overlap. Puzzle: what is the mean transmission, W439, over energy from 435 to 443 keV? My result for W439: 375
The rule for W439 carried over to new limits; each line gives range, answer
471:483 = 345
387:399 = 372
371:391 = 375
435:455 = 370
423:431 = 366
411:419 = 365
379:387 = 375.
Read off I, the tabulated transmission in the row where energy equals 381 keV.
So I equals 375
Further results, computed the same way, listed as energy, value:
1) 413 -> 366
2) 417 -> 364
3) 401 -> 356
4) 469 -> 347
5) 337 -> 389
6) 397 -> 371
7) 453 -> 368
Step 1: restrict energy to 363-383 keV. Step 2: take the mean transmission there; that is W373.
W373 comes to 373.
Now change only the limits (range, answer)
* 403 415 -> 360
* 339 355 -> 391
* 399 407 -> 352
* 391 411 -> 363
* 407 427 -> 364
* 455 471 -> 356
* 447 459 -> 367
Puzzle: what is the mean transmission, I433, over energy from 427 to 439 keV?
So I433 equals 374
